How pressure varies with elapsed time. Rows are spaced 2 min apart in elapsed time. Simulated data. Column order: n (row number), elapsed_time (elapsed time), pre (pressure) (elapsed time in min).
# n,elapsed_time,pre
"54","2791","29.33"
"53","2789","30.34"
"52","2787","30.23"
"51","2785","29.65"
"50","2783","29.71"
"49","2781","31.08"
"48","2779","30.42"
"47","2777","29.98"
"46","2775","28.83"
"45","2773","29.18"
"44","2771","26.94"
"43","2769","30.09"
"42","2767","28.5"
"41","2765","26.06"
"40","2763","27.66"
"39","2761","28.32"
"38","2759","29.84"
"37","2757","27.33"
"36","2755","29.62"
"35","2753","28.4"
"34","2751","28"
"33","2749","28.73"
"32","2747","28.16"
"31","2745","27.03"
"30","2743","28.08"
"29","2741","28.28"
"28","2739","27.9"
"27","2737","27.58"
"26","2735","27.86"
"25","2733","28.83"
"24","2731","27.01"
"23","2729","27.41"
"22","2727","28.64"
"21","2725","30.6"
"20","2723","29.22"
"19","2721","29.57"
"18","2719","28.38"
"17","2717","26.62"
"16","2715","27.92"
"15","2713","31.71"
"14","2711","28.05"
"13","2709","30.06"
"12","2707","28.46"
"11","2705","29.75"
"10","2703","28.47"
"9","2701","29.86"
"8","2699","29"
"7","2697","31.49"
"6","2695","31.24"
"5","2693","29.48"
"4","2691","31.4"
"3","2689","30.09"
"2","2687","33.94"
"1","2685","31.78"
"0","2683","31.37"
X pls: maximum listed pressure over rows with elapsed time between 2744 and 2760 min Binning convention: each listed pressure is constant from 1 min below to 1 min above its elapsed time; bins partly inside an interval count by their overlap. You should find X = 29.84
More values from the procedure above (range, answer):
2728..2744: 28.83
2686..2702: 33.94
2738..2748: 28.28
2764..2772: 30.09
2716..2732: 30.6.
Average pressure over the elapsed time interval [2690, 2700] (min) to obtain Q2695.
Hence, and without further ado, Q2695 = 30.5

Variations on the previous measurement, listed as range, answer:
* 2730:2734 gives 27.9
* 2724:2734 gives 28.5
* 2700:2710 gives 29.3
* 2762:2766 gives 26.9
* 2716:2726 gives 28.9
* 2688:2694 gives 30.3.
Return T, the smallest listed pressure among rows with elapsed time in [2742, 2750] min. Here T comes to 27.03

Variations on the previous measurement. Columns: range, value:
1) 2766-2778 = 26.94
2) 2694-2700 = 29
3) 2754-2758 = 27.33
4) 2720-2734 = 27.01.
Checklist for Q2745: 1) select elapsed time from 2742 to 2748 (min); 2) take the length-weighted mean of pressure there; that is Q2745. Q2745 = 27.8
